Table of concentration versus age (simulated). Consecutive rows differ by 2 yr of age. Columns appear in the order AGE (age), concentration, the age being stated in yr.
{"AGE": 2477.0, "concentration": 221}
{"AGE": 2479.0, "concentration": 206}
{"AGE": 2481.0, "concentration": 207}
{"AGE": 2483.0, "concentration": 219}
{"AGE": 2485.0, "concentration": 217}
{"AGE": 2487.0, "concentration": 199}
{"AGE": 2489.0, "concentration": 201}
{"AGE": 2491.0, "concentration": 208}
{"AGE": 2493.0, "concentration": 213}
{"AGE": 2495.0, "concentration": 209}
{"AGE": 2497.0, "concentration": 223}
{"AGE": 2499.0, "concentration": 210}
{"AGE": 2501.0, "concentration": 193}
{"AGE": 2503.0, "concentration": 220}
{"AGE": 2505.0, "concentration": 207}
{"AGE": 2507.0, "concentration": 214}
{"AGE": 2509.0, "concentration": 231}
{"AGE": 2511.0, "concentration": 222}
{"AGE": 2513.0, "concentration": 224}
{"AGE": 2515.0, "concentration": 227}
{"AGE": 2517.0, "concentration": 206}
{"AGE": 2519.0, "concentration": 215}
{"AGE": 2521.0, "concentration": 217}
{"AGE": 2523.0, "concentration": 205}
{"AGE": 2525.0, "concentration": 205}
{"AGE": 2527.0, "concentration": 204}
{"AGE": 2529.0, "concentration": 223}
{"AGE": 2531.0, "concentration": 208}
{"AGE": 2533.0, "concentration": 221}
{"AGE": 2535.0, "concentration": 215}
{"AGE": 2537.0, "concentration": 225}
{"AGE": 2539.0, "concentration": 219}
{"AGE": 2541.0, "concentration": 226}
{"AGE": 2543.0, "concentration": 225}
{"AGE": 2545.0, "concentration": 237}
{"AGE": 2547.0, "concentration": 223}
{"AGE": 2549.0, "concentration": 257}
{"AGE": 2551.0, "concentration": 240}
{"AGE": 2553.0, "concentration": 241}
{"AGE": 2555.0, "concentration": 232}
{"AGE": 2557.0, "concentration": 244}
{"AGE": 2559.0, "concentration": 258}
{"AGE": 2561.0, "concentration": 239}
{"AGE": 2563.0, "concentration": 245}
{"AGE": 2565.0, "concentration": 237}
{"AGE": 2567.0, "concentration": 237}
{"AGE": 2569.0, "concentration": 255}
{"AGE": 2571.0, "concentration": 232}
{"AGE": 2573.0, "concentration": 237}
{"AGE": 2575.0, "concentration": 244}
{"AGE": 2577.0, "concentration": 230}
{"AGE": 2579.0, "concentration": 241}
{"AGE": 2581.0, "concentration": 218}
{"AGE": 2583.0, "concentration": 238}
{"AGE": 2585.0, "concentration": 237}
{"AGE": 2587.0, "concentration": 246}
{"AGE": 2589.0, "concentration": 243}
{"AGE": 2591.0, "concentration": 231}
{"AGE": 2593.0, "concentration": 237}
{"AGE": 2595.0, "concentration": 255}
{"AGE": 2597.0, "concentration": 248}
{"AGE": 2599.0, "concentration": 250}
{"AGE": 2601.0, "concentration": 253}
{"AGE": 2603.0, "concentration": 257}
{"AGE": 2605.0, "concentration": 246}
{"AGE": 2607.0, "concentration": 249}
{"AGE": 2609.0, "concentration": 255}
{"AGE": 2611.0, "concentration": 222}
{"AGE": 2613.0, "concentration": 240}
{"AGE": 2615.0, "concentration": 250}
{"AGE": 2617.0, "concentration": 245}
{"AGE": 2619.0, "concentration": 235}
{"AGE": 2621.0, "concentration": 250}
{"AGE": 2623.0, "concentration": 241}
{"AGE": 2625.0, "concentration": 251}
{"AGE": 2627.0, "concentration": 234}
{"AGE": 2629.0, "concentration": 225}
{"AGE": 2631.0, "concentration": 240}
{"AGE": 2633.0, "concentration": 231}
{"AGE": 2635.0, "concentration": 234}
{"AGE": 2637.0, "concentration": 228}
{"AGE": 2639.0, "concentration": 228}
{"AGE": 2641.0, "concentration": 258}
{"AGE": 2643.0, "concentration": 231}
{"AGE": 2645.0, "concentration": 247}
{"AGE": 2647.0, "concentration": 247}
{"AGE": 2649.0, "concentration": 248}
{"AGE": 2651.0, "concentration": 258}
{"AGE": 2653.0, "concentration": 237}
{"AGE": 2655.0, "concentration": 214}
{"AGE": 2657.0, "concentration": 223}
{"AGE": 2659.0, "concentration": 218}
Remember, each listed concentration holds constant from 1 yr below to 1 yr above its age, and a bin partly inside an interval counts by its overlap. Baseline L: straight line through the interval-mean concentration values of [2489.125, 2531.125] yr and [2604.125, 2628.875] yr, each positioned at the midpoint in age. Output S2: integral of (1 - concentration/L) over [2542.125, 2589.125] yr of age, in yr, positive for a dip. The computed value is -2.1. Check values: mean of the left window 213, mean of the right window 243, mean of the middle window 239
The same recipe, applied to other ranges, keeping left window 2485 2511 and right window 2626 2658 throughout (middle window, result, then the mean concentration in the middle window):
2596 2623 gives -1.8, 246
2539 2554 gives -1.0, 234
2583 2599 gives -1.1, 243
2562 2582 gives -1.2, 238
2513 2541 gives 0.1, 215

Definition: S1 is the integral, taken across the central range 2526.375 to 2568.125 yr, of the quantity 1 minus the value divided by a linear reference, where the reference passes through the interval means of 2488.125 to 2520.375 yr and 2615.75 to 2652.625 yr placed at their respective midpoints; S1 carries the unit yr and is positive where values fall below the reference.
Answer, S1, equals -1.6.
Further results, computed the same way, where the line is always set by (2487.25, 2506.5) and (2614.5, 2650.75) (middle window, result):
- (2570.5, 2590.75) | -0.7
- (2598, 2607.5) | -0.7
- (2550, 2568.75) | -1.6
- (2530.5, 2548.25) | -0.3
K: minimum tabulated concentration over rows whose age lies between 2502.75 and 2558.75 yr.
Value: 204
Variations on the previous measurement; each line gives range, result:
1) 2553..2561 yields 232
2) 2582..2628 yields 222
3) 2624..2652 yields 225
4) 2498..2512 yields 193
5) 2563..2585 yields 218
